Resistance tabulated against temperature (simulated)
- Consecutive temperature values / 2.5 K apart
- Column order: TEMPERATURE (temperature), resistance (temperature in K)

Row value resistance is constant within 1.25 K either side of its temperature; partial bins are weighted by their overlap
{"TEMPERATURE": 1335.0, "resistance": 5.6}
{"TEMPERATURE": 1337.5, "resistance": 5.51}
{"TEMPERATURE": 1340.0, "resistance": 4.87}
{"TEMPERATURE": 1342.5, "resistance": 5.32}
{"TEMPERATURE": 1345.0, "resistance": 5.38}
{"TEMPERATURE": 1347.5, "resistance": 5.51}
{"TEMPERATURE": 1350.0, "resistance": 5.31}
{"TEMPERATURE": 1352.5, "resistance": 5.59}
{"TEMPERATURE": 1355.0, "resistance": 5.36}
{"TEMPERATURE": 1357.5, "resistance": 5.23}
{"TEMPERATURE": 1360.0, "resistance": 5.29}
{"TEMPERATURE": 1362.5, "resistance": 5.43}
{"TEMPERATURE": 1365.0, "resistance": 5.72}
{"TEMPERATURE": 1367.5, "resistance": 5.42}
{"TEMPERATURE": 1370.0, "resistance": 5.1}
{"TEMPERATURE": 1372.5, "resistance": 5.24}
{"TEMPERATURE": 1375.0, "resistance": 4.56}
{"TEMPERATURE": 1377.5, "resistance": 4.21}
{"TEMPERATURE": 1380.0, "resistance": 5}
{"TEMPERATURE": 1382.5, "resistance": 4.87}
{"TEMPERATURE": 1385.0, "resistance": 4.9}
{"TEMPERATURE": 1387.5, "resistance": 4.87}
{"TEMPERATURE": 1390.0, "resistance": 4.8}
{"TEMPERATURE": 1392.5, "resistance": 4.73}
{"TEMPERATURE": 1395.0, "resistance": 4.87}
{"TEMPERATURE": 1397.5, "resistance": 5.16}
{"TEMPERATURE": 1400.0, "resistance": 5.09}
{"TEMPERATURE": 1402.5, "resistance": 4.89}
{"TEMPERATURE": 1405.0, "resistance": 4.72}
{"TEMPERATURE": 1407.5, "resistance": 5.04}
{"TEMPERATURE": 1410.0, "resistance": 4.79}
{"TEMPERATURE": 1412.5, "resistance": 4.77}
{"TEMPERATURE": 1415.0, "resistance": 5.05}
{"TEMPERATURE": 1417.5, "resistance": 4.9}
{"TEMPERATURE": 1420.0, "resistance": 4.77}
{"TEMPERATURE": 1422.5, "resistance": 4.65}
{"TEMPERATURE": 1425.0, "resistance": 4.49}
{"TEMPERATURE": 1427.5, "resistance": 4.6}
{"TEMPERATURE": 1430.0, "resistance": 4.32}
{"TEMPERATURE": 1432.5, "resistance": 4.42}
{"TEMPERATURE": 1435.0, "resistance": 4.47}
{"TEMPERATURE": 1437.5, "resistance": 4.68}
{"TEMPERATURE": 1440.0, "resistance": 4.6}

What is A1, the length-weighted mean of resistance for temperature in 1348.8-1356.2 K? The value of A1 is 5.42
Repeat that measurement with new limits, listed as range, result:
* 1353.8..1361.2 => 5.29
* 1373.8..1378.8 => 4.39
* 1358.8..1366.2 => 5.48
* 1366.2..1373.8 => 5.25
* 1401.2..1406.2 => 4.81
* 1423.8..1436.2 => 4.46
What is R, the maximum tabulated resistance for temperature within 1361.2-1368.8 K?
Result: 5.72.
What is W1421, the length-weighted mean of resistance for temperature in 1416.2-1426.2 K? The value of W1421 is 4.71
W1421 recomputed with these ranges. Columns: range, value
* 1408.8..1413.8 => 4.78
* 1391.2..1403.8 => 4.95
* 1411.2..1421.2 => 4.87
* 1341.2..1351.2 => 5.38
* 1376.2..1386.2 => 4.74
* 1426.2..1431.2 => 4.46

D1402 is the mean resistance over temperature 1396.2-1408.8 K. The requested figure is 4.98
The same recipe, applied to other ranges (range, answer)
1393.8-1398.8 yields 5.02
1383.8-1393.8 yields 4.82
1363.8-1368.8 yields 5.56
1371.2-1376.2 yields 4.91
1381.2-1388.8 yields 4.88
